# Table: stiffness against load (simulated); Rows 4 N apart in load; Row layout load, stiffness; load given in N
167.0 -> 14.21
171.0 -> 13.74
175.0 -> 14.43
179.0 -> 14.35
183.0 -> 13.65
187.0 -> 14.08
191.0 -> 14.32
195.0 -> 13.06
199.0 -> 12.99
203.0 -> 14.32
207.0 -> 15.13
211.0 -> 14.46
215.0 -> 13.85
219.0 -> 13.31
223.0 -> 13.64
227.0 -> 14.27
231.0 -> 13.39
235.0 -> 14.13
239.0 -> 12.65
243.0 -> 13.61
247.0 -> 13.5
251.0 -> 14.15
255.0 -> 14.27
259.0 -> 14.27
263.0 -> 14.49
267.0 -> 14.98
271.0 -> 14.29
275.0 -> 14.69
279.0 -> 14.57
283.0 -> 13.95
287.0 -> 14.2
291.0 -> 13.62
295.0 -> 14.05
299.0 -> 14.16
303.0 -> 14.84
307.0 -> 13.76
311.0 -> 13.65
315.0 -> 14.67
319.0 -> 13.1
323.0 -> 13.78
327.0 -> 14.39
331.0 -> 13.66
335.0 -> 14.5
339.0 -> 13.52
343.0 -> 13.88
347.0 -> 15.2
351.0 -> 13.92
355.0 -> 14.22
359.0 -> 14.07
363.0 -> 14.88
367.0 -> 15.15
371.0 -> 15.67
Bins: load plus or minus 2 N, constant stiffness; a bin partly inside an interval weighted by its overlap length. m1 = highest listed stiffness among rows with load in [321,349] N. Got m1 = 15.2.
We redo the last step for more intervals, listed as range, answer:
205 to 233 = 15.13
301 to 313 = 14.84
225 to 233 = 14.27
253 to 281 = 14.98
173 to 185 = 14.43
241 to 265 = 14.49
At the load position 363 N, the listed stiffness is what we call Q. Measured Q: 14.88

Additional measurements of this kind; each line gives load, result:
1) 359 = 14.07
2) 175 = 14.43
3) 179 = 14.35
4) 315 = 14.67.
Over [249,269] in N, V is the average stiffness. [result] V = 14.4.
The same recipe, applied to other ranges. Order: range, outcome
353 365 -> 14.4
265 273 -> 14.6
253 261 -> 14.3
